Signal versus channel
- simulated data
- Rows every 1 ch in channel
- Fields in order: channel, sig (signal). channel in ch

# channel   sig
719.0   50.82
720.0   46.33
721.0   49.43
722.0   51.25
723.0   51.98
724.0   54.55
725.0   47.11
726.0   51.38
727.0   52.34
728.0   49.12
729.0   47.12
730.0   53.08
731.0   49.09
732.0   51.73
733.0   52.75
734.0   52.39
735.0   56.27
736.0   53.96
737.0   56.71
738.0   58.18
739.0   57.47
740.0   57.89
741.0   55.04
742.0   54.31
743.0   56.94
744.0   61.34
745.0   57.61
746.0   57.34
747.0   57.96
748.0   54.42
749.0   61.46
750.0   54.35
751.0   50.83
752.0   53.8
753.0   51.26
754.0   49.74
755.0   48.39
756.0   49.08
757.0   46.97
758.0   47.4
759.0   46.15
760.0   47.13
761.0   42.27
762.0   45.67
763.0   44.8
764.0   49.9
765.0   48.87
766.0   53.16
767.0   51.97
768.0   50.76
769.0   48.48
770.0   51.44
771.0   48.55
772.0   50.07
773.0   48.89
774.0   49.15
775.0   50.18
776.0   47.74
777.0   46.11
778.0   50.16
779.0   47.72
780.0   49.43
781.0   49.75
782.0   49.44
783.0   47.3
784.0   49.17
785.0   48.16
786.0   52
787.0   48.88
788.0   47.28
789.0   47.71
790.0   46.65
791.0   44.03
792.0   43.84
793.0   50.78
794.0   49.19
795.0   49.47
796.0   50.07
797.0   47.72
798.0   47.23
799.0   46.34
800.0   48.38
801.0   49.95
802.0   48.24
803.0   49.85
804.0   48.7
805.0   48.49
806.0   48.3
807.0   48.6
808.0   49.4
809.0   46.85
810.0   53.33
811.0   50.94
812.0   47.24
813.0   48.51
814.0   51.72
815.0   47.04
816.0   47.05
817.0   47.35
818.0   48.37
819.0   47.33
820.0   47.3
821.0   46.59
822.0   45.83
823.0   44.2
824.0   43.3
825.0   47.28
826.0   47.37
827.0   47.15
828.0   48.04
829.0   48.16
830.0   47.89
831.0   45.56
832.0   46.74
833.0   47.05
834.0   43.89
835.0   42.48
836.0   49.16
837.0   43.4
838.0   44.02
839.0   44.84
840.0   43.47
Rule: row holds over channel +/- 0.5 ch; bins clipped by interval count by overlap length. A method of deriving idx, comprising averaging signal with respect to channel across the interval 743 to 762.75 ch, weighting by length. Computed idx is 51.8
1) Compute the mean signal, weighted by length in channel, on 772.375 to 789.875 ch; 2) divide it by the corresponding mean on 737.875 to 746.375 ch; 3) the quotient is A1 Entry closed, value 0.9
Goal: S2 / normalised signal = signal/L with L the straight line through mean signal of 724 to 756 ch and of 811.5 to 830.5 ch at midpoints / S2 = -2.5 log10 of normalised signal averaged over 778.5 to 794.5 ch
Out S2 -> 0.041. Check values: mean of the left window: 53.8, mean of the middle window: 48.2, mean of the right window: 47.2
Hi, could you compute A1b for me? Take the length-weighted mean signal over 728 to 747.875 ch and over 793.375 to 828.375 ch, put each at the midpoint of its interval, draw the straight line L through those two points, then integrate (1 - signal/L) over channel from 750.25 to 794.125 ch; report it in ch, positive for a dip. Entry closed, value 2.6 ch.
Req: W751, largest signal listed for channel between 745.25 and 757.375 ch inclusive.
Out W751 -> 61.46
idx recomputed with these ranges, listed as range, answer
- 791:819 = 48.5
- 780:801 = 48.2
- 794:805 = 48.6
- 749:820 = 48.8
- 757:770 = 48.1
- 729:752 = 55.3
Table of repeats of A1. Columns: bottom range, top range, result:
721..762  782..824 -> 0.92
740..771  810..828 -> 0.92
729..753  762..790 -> 0.89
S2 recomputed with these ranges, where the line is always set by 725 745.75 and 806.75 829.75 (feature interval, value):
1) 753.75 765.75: 0.109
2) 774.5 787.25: 0.037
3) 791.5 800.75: 0.029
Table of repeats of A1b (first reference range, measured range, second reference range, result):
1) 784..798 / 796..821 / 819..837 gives -0.7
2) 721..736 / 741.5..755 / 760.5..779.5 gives -1.4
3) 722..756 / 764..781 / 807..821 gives 0.6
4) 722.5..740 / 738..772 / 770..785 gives -0.8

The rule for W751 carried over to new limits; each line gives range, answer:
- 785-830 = 53.33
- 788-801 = 50.78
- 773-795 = 52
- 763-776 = 53.16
